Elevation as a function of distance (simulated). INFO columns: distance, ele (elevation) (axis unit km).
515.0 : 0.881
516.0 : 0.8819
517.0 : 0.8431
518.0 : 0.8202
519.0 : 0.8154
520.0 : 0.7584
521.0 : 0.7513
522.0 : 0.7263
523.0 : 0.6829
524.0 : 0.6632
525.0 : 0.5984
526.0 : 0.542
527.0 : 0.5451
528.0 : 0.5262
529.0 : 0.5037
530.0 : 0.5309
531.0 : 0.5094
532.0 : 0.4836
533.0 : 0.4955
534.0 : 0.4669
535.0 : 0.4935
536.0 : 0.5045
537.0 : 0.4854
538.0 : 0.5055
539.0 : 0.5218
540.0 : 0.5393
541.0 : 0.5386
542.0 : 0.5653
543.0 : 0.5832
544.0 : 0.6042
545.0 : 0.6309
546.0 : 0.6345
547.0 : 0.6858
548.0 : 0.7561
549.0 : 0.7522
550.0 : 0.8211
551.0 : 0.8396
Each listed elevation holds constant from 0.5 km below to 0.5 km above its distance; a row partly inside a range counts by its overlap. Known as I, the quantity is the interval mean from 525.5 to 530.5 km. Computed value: 0.53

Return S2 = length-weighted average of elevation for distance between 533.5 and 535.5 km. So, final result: 0.48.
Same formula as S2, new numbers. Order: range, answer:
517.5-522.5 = 0.774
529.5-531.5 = 0.52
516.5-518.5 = 0.832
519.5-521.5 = 0.755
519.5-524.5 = 0.716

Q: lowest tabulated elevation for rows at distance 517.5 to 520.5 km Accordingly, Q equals 0.7584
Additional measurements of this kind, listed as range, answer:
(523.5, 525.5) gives 0.5984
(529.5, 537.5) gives 0.4669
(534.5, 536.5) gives 0.4935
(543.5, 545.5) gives 0.6042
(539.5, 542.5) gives 0.5386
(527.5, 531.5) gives 0.5037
